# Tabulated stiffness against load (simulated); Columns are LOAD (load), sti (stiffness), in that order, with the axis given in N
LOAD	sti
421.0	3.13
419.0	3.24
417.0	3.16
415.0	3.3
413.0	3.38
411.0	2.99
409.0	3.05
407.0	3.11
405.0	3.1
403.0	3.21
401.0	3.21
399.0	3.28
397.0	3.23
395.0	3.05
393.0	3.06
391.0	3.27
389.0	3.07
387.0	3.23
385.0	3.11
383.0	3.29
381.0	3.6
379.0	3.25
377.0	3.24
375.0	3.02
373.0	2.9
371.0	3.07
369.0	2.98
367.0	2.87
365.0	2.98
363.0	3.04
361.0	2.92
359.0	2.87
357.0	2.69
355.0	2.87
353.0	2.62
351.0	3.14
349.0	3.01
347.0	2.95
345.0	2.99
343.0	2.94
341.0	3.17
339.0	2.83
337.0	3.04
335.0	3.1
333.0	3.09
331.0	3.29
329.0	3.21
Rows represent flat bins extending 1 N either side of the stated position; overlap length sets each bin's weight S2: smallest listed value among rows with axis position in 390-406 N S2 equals 3.05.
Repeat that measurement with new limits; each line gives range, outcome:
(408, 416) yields 2.99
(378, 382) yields 3.25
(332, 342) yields 2.83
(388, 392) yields 3.07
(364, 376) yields 2.87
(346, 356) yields 2.62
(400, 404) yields 3.21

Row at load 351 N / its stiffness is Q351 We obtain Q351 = 3.14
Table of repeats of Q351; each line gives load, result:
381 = 3.6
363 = 3.04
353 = 2.62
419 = 3.24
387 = 3.23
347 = 2.95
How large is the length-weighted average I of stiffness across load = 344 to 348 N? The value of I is 2.97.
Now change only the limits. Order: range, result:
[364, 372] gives 2.97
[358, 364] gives 2.94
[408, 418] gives 3.18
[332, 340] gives 3.01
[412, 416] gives 3.34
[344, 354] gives 2.94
